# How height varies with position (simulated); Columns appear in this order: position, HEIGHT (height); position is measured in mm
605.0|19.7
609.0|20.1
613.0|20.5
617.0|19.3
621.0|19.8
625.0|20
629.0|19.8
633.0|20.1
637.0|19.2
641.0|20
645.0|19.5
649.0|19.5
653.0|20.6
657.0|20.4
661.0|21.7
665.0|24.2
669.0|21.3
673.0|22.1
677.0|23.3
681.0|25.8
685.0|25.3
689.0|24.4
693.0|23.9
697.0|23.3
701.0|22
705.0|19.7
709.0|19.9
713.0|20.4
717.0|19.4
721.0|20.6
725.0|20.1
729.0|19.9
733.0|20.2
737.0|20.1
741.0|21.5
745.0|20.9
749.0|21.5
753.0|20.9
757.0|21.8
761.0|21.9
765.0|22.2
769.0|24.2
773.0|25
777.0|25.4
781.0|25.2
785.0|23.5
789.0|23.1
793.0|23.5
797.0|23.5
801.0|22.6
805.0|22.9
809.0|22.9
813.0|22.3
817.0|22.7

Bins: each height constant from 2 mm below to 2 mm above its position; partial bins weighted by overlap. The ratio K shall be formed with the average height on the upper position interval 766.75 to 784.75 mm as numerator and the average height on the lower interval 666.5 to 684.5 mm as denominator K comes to 1.06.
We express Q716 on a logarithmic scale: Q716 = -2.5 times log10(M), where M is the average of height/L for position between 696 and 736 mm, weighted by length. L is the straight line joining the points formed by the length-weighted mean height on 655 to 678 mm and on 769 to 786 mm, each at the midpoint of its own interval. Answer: 0.14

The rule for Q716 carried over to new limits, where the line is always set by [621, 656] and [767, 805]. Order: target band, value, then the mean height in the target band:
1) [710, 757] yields 0.10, 20.5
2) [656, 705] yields -0.10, 23.1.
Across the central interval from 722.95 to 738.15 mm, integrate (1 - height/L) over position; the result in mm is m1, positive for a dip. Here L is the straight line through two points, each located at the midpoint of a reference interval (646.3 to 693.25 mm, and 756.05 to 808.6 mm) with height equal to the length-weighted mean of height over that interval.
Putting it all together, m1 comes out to 2.0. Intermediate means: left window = 22.6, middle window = 20.1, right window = 23.5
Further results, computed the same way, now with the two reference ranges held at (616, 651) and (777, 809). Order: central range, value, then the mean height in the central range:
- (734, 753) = 1.2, 20.9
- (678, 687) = -1.9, 25.3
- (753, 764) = 0.5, 21.7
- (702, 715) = 0.8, 20.2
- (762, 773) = -0.2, 23.4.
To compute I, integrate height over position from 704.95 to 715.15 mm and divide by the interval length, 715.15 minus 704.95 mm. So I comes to 20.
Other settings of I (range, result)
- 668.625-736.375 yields 21.8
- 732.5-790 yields 22.5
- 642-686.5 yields 22.1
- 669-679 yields 22.4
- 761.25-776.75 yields 23.8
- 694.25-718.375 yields 20.9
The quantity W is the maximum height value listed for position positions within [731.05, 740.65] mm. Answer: 20.2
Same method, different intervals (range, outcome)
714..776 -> 25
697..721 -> 23.3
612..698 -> 25.8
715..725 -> 20.6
